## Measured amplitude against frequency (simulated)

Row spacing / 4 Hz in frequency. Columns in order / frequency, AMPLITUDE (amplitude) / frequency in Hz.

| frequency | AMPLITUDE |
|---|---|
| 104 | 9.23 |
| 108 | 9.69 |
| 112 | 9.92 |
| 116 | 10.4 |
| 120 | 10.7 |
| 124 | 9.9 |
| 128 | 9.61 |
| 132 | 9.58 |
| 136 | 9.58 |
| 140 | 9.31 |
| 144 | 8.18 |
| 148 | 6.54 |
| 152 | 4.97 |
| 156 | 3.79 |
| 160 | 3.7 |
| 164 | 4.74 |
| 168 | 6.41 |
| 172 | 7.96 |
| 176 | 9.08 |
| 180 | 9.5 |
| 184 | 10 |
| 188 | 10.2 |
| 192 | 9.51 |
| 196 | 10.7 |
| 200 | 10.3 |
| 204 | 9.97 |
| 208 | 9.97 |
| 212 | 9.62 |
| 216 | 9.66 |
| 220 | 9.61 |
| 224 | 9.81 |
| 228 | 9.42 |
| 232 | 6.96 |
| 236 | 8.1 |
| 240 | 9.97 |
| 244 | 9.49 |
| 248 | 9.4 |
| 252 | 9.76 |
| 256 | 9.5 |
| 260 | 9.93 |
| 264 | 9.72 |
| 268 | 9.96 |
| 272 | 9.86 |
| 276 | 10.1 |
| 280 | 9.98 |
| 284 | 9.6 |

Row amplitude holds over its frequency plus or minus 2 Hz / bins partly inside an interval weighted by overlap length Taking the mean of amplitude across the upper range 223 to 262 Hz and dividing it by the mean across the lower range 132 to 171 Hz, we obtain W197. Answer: 1.40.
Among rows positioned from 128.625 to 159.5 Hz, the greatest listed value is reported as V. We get 9.58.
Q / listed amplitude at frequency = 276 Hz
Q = 10.1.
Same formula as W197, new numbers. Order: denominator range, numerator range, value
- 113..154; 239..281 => 1.10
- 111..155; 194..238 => 1.07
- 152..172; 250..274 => 1.95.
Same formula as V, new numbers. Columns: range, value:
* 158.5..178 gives 9.08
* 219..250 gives 9.97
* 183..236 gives 10.7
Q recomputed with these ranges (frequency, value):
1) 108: 9.69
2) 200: 10.3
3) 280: 9.98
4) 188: 10.2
